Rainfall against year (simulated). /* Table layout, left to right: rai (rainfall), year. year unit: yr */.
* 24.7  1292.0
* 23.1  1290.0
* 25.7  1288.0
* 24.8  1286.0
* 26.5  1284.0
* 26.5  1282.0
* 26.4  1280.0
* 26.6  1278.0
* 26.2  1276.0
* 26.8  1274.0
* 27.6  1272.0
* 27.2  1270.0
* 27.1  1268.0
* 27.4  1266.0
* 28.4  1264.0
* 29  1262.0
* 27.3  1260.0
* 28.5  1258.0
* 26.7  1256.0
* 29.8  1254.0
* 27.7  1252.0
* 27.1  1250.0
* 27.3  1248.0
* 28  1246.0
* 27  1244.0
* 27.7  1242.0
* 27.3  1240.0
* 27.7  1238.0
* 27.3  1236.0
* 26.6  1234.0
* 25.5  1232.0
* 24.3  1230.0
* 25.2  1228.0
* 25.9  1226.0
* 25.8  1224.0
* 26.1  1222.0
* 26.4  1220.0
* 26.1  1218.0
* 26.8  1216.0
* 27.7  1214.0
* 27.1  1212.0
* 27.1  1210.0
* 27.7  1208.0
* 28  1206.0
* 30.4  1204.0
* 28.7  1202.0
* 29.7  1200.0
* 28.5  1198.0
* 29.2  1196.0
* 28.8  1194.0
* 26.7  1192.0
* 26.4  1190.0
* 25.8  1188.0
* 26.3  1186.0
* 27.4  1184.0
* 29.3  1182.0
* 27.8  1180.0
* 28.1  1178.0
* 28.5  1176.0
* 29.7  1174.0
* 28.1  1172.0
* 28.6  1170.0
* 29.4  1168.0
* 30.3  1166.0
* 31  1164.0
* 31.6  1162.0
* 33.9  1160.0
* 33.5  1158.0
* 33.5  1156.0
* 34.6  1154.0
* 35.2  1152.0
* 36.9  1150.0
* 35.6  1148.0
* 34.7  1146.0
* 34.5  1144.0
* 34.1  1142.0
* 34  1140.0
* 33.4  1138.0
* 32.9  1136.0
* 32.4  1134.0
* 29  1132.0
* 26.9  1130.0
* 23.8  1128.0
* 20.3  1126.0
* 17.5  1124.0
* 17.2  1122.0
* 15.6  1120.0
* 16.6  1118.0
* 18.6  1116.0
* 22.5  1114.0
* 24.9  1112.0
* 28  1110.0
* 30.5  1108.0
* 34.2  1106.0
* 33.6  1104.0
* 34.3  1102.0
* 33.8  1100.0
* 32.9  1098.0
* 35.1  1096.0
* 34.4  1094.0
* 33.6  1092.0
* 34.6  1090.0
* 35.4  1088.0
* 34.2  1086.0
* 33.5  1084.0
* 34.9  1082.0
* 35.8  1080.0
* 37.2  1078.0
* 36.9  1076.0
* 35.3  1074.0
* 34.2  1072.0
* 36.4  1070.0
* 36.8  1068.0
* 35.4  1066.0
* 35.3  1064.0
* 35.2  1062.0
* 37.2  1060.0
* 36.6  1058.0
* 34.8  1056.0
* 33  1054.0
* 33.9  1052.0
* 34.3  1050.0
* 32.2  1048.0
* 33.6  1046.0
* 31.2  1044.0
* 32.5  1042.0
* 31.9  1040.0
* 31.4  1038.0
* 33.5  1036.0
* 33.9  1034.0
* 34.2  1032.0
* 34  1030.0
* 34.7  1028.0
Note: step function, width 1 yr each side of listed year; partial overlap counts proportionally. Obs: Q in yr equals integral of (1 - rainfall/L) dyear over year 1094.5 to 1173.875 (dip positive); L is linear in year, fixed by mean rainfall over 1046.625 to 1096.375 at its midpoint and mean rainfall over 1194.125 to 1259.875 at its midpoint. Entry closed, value 5.58 yr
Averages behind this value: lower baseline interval 35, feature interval 29.6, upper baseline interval 27.4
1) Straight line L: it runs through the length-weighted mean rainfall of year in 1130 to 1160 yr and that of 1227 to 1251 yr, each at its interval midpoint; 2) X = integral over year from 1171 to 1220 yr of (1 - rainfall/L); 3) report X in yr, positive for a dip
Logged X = 3.3 yr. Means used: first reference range 33.6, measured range 27.9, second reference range 26.8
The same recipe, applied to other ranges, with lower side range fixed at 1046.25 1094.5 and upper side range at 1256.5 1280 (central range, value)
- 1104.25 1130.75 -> 8.1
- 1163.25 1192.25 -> 2.5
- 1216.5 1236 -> 2.1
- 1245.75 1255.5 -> 0.1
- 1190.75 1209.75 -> 0.9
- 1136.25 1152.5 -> -1.3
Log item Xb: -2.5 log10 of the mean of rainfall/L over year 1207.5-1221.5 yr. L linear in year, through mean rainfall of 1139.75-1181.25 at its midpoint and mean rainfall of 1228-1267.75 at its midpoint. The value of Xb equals 0.09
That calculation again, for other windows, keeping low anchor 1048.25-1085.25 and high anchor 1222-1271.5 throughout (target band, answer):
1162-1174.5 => 0.037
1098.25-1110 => 0.026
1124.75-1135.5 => 0.215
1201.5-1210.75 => 0.022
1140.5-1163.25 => -0.095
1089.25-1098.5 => -0.003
